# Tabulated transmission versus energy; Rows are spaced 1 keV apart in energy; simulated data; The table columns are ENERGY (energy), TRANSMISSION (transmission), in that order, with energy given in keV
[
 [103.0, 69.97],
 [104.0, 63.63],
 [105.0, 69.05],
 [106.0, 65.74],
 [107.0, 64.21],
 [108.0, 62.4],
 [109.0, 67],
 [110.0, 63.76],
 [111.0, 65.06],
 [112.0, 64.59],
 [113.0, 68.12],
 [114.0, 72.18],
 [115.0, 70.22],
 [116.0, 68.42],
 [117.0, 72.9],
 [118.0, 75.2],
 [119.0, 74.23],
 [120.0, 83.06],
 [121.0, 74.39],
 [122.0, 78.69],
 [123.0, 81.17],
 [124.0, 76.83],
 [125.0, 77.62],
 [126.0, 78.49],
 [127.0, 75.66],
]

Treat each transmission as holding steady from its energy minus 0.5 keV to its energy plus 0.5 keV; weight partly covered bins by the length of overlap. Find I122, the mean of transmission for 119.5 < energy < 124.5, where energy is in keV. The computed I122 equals 78.8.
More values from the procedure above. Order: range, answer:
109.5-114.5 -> 66.7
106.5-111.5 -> 64.5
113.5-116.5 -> 70.3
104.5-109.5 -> 65.7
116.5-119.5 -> 74.1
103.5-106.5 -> 66.1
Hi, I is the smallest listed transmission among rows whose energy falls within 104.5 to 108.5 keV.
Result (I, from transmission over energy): 62.4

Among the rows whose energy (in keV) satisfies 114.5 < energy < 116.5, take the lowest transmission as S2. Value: 68.42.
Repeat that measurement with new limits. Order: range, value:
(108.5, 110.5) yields 63.76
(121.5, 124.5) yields 76.83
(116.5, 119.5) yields 72.9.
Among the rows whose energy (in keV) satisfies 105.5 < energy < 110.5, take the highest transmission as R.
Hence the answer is 67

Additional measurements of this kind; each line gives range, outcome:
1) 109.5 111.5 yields 65.06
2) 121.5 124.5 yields 81.17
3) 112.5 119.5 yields 75.2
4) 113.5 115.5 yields 72.18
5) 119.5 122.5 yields 83.06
